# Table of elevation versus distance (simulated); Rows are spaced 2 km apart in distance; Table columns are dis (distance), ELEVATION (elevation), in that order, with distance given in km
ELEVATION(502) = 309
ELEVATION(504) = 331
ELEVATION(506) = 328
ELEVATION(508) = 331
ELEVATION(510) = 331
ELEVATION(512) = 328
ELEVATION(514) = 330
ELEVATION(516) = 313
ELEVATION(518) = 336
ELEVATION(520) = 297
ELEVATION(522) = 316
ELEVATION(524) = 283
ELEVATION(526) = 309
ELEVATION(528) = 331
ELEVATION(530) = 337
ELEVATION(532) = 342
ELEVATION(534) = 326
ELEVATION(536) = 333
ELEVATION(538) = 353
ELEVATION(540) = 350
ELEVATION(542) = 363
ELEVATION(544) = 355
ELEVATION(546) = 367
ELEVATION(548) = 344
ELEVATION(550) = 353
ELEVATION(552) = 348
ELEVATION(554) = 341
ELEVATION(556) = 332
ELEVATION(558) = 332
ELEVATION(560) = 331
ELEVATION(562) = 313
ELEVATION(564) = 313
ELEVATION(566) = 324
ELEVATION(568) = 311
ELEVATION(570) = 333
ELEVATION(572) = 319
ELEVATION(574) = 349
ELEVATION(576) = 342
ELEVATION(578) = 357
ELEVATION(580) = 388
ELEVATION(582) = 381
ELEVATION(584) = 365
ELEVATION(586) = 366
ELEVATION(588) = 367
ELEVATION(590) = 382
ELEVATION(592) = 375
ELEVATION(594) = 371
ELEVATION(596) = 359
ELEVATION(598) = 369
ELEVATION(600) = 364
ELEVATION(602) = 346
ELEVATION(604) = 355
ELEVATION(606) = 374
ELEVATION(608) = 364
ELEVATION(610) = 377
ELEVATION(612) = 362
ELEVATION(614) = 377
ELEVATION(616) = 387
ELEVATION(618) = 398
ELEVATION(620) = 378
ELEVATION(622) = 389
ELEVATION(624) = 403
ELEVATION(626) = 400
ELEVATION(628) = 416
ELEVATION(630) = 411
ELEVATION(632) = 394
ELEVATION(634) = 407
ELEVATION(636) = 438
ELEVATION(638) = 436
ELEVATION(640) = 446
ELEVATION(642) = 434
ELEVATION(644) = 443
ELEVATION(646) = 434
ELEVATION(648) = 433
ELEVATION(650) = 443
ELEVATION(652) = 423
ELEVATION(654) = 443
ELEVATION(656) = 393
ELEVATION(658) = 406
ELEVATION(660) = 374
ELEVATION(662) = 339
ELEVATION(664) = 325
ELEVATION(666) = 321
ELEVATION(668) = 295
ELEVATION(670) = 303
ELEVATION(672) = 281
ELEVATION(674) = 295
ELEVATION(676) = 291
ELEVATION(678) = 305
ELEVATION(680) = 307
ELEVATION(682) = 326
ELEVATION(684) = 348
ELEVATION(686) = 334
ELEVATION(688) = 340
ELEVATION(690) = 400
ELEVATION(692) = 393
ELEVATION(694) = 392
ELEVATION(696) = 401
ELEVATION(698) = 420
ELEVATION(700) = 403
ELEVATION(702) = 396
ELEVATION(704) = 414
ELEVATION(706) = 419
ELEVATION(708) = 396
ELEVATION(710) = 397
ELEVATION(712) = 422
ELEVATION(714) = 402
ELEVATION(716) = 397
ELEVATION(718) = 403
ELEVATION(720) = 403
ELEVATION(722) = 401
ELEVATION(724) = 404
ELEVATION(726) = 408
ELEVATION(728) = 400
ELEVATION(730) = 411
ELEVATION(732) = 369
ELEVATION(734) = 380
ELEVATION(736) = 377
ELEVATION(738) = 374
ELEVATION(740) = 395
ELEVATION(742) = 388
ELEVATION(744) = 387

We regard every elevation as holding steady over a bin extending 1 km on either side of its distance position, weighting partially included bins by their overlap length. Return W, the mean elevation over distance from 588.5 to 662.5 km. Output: 396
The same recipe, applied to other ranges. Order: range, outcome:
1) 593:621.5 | 370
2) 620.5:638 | 408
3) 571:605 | 362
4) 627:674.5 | 390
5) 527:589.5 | 344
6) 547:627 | 358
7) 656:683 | 323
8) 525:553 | 344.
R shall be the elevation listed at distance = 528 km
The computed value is 331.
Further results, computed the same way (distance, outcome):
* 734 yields 380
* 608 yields 364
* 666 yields 321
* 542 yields 363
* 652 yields 423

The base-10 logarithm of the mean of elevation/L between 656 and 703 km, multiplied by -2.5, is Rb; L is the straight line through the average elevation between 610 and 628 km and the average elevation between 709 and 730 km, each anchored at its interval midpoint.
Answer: 0.14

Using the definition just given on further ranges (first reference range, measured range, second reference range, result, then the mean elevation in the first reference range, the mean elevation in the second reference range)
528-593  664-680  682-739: 0.25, 346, 392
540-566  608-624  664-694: -0.15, 341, 326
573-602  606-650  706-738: -0.08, 366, 398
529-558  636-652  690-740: -0.16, 346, 399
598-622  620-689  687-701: 0.02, 372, 393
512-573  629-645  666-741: -0.20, 331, 372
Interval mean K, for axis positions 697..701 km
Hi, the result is 412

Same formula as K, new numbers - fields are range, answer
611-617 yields 375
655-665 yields 367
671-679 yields 293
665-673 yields 300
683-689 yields 341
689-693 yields 396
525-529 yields 320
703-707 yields 416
